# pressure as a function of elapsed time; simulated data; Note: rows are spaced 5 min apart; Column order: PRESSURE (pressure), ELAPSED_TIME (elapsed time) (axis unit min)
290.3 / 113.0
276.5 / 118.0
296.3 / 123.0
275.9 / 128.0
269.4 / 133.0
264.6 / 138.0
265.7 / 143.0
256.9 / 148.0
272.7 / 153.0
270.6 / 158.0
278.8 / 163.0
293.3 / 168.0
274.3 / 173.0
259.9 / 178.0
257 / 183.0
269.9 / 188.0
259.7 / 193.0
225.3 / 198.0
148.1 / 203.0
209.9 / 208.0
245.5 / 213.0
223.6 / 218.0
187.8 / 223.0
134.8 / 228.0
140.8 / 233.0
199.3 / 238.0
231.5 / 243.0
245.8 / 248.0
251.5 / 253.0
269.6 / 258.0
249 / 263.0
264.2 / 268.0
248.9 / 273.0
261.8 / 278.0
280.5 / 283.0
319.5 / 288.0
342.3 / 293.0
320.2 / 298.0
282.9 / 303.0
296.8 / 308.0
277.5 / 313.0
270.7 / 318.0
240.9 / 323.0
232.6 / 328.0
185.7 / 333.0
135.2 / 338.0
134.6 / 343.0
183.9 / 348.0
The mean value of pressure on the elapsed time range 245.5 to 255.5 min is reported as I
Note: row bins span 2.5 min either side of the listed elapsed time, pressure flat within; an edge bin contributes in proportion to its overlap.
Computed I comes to 249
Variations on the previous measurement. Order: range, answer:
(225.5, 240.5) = 158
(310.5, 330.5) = 255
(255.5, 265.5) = 259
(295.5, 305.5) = 302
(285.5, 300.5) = 327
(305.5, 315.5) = 287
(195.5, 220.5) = 210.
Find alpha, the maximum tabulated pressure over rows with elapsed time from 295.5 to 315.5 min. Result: 320.2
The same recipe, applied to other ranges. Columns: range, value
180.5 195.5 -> 269.9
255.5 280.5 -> 269.6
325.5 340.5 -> 232.6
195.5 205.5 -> 225.3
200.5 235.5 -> 245.5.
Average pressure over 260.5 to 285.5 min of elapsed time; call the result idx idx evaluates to 261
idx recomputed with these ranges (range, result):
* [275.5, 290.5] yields 287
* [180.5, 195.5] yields 262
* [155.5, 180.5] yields 275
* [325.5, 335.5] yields 209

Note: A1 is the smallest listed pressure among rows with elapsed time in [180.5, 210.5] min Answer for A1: 148.1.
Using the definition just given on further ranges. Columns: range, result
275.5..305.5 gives 261.8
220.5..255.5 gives 134.8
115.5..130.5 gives 275.9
